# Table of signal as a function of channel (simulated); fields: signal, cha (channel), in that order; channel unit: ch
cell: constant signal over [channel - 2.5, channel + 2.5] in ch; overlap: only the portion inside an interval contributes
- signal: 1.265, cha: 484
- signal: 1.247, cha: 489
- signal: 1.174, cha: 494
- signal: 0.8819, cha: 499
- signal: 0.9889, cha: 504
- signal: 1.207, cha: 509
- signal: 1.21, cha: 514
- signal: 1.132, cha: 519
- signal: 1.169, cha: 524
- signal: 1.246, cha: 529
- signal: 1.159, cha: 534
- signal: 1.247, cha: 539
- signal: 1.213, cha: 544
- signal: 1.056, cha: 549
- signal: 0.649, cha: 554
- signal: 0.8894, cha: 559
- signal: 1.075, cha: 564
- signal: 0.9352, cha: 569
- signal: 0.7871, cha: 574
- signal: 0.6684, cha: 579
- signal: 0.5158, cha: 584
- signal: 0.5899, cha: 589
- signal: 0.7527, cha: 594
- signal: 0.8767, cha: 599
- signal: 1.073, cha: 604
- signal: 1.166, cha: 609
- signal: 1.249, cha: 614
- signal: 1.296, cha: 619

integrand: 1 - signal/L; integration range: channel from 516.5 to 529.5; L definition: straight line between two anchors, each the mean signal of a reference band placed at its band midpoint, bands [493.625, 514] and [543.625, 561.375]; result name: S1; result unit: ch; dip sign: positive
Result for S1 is -2.1 ch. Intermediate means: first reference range 1.07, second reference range 0.921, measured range 1.17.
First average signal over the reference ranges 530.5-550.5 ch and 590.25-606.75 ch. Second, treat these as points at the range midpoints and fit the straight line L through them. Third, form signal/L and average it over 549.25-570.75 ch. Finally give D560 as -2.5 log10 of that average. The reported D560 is 0.190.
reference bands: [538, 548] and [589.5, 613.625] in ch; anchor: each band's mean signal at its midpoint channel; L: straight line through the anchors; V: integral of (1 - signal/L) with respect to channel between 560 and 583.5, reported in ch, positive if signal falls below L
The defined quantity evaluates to 5.4 ch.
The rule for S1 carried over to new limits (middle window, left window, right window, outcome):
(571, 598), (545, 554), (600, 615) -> 9.7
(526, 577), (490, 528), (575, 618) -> -1.0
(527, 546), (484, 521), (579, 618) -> -3.1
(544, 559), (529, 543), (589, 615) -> 3.1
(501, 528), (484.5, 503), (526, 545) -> 0.5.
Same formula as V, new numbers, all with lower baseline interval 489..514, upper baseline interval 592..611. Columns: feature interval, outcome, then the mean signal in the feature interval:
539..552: -1.2 ch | 1.14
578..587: 3.7 ch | 0.579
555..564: 1.1 ch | 0.901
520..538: -2.2 ch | 1.19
